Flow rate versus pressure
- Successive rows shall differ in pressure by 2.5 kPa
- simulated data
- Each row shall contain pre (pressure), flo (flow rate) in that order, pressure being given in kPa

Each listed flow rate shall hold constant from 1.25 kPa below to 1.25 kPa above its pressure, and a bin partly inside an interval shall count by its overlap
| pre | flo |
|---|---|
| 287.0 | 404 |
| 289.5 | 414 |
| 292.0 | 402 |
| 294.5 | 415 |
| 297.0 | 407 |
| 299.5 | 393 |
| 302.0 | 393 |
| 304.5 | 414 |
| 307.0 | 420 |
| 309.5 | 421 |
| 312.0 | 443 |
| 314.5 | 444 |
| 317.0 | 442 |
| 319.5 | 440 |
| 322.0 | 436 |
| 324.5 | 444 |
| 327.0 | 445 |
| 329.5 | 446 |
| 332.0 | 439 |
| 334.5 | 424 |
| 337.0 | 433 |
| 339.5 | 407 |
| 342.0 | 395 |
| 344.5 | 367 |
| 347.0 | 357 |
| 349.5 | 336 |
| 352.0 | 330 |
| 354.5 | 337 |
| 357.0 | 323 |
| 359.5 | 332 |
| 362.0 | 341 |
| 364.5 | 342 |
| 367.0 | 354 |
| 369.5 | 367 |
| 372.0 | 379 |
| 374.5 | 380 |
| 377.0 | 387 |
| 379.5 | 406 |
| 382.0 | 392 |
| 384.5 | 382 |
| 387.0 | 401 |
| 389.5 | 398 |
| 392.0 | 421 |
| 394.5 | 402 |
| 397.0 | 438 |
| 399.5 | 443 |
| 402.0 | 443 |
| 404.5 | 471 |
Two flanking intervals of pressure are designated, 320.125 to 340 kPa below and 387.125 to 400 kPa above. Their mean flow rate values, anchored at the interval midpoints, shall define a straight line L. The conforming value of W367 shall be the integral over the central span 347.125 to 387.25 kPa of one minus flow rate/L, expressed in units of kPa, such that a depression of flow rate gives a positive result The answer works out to 6.0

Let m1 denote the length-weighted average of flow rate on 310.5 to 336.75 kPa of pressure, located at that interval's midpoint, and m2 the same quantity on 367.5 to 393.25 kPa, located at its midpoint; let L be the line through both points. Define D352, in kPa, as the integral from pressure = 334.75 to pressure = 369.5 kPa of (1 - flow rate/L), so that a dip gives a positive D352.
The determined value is 4.61 kPa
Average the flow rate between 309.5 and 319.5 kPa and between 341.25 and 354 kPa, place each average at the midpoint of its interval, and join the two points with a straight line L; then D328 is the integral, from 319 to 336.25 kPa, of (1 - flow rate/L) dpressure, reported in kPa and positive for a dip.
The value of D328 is -1.4 kPa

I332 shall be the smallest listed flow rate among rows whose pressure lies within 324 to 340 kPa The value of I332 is 407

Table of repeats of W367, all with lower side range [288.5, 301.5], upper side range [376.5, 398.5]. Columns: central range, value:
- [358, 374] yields 2.0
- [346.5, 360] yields 2.3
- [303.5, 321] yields -1.2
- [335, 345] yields 0.0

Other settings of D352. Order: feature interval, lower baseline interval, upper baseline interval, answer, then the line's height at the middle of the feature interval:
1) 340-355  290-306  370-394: 1.5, 398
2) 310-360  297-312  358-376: -2.2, 384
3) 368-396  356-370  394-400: -0.1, 391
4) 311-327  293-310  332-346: -1.3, 408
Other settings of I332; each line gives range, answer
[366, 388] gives 354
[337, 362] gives 323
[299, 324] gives 393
